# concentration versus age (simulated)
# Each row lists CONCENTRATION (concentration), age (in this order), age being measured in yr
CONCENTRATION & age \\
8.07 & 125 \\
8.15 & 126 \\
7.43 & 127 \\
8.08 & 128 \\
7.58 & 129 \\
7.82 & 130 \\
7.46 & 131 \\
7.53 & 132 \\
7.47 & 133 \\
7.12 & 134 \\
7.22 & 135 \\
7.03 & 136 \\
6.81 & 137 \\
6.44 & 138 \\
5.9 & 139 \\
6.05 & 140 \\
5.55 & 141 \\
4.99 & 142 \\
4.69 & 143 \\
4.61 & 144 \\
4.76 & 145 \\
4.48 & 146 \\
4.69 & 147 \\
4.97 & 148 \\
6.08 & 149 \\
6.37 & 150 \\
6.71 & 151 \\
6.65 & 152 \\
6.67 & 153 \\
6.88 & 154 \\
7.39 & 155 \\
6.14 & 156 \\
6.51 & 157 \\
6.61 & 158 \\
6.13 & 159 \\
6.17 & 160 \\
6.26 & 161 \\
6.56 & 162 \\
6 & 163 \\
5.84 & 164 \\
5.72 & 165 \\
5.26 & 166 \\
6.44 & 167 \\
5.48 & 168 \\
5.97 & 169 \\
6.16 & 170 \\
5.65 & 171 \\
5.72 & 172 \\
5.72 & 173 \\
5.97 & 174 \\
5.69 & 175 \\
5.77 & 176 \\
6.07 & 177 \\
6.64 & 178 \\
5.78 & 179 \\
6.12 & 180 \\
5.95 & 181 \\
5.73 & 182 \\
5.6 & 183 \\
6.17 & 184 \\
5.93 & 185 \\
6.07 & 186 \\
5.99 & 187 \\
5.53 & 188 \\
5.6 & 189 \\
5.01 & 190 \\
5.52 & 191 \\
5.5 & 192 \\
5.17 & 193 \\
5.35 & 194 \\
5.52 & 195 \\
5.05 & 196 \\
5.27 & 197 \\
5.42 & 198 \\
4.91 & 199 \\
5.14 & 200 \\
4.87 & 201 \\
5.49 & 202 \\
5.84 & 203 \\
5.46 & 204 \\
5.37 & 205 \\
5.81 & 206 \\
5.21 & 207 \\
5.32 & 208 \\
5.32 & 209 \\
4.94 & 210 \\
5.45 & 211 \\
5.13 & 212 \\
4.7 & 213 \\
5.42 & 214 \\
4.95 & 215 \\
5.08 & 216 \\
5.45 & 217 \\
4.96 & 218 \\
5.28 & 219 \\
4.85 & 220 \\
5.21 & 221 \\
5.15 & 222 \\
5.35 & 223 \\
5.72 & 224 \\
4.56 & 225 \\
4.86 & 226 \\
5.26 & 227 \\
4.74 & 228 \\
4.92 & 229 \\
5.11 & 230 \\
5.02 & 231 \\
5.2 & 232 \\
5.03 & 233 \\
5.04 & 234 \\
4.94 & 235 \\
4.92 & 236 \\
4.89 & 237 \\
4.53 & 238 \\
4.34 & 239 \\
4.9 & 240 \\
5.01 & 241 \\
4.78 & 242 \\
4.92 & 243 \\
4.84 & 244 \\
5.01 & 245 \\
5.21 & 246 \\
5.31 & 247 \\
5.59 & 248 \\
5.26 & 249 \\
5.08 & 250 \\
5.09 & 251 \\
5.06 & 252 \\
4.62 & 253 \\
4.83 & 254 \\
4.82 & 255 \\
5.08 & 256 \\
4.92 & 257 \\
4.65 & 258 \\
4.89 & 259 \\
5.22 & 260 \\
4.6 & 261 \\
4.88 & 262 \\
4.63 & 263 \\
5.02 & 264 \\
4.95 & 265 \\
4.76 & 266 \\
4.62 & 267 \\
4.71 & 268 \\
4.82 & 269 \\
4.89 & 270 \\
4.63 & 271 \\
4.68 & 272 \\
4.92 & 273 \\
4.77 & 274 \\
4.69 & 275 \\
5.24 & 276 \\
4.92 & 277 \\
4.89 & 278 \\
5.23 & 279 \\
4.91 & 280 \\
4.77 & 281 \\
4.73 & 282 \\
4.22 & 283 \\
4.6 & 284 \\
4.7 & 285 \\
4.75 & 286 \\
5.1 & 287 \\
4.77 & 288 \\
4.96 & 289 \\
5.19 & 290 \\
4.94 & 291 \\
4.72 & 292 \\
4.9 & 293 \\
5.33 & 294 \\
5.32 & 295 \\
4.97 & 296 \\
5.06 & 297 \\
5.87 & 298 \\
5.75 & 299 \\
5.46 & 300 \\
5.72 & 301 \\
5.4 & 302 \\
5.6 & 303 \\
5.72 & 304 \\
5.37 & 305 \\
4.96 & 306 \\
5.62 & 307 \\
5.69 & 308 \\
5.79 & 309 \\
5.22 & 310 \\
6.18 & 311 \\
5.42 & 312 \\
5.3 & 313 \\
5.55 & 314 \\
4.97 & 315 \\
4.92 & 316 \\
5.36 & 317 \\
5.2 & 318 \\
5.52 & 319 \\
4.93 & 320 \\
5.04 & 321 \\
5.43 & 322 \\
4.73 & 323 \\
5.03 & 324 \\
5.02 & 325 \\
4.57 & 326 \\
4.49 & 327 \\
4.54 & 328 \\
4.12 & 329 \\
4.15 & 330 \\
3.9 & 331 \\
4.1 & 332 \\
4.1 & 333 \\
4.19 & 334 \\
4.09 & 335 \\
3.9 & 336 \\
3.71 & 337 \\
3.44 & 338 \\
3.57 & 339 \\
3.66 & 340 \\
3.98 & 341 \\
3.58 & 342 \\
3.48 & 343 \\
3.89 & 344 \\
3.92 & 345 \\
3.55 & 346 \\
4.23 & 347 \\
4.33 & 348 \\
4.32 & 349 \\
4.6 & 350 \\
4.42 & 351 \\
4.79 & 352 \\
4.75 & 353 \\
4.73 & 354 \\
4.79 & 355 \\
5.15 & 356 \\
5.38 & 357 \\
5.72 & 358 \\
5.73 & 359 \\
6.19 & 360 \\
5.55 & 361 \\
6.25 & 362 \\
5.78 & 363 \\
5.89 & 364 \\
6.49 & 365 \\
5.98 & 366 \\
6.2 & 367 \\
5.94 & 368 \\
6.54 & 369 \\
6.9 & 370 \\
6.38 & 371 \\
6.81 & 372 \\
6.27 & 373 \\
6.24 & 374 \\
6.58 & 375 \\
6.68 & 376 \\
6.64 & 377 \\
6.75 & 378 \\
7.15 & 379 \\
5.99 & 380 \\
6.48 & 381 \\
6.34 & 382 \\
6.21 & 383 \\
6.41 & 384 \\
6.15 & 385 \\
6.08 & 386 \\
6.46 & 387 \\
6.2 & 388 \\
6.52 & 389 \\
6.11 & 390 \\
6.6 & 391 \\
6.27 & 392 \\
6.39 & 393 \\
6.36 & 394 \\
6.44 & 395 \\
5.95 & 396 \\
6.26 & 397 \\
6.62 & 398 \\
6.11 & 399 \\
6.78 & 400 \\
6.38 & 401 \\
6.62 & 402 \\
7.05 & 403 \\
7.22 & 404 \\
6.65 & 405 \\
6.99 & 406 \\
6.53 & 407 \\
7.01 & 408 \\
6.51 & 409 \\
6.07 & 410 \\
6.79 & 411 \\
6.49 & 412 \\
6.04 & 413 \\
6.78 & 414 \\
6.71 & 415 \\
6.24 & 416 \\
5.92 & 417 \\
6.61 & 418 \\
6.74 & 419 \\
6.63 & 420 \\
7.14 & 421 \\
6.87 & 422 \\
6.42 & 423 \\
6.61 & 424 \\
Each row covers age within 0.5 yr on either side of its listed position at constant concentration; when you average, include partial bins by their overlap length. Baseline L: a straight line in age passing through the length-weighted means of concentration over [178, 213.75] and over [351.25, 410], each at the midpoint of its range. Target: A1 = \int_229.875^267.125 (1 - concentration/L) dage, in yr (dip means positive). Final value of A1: 4.9 yr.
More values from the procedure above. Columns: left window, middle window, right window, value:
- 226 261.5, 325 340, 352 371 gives 4.0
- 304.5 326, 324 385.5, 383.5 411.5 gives 7.5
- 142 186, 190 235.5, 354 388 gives 5.9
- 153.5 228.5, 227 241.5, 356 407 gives 2.2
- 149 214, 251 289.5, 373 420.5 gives 7.9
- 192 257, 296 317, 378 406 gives 1.1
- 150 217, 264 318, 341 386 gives 5.2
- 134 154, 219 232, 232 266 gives 0.2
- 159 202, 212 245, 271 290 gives 1.8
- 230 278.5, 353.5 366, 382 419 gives 0.8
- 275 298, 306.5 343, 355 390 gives 5.3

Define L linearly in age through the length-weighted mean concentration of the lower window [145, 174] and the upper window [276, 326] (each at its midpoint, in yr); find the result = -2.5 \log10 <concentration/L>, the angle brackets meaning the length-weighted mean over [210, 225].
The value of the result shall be 0.10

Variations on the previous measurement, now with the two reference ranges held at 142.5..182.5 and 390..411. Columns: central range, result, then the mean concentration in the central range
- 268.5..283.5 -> 0.28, 4.82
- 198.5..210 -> 0.14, 5.32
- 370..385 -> 0.00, 6.5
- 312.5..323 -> 0.21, 5.2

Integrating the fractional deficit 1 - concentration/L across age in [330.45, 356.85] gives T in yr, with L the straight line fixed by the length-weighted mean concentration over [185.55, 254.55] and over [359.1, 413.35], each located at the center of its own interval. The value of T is 8.5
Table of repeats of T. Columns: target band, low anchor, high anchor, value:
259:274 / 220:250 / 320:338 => 0.0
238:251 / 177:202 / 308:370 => 0.8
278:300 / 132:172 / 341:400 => 3.3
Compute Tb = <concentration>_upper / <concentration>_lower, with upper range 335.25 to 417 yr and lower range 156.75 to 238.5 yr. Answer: 1.06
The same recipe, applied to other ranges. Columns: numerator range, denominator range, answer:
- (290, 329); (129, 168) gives 0.84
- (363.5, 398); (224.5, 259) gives 1.29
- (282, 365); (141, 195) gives 0.84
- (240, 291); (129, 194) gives 0.81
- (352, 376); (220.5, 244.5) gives 1.19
